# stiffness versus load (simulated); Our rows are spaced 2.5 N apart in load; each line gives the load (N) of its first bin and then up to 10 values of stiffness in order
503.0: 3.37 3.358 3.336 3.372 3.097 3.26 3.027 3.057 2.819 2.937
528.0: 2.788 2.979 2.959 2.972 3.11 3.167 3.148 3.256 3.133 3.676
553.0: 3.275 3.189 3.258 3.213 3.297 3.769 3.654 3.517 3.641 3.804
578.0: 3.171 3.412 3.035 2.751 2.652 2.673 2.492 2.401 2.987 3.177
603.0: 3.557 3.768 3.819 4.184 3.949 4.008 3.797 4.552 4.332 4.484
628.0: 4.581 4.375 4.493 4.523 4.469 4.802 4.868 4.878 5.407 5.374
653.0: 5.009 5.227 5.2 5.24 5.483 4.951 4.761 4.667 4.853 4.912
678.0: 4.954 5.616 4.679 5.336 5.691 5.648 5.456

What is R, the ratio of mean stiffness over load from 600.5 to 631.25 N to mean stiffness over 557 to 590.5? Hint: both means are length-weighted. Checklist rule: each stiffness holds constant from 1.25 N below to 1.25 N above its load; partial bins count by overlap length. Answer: 1.24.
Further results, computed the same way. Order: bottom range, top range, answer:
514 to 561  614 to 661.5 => 1.51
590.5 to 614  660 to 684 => 1.51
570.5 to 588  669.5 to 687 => 1.53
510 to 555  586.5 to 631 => 1.17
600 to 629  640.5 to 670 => 1.26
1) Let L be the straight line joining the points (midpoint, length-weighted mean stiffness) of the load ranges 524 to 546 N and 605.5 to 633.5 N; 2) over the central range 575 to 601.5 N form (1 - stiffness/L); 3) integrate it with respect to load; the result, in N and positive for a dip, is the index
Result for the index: 5.8 N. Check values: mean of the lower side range 3.03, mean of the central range 2.93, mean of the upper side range 4.21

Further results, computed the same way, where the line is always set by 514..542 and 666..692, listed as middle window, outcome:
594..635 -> 3.1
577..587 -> 1.8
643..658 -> -1.4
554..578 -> 0.5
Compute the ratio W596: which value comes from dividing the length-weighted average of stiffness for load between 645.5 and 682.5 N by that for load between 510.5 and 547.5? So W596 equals 1.7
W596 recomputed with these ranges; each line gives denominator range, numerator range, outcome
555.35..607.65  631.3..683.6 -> 1.54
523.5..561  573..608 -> 1.00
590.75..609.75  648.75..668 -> 1.64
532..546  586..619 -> 1.07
